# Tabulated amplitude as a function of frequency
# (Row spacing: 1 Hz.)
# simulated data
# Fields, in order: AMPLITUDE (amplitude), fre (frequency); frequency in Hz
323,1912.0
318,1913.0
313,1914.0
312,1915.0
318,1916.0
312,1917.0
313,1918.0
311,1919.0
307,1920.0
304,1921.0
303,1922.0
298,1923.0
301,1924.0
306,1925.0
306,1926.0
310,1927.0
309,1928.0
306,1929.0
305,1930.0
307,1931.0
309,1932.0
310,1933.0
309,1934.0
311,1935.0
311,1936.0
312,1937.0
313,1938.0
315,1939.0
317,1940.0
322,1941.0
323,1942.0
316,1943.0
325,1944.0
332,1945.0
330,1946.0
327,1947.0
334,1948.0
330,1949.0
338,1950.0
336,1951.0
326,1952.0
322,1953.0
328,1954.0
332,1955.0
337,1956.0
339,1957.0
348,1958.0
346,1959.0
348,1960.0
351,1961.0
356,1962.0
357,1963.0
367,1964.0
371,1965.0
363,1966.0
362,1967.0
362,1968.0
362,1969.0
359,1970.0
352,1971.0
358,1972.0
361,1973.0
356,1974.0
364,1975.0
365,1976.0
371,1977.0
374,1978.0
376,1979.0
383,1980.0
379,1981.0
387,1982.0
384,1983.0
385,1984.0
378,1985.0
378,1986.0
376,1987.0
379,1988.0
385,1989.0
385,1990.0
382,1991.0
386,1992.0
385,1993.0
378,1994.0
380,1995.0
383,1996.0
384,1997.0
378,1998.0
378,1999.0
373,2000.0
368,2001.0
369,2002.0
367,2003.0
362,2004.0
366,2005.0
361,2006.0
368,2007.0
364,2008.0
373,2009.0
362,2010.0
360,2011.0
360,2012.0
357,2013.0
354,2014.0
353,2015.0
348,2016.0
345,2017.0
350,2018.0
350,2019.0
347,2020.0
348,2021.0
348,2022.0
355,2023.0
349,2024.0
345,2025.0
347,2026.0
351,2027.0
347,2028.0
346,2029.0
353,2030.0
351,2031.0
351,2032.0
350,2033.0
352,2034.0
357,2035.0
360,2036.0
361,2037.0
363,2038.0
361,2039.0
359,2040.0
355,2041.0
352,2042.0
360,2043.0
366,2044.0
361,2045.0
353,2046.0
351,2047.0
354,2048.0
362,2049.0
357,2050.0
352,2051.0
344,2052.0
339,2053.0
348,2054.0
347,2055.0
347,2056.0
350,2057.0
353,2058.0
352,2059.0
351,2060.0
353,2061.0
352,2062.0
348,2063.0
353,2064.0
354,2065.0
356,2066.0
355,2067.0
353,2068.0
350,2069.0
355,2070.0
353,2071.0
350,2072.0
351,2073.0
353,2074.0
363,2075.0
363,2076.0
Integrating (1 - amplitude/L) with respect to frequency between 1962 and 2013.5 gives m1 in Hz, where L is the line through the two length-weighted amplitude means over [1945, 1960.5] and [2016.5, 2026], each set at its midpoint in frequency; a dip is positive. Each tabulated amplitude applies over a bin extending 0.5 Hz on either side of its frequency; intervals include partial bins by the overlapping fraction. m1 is -4.4 Hz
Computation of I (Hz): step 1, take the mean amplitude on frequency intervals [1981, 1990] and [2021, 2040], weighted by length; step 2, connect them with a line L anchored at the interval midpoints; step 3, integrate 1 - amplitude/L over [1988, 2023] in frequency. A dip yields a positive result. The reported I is 0.2 Hz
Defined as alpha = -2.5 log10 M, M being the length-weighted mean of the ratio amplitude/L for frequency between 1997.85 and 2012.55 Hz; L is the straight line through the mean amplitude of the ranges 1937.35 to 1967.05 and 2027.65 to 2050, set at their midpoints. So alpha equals -0.06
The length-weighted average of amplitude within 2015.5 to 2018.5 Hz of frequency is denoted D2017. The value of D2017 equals 348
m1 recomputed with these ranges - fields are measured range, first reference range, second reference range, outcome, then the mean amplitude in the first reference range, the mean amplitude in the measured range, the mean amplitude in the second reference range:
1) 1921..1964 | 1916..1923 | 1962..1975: 1.27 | 308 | 323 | 361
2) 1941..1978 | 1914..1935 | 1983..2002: -0.10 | 308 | 346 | 380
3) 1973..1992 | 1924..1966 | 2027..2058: -2.24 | 327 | 377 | 354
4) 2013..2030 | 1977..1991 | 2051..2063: 0.69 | 380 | 349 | 349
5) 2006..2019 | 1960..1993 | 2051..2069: 0.15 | 370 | 358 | 350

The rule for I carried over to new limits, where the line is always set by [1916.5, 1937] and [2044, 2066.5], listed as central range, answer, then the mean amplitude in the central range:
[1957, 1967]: -1.1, 356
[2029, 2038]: -0.3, 354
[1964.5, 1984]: -2.7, 368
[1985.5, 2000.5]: -2.3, 381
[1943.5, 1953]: -0.5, 330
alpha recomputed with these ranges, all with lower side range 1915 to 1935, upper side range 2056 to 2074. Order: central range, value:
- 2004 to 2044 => -0.05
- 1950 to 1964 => -0.08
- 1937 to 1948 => -0.03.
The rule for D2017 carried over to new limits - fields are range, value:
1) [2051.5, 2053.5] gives 342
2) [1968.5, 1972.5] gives 358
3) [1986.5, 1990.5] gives 381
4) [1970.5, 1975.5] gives 358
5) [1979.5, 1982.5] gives 383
